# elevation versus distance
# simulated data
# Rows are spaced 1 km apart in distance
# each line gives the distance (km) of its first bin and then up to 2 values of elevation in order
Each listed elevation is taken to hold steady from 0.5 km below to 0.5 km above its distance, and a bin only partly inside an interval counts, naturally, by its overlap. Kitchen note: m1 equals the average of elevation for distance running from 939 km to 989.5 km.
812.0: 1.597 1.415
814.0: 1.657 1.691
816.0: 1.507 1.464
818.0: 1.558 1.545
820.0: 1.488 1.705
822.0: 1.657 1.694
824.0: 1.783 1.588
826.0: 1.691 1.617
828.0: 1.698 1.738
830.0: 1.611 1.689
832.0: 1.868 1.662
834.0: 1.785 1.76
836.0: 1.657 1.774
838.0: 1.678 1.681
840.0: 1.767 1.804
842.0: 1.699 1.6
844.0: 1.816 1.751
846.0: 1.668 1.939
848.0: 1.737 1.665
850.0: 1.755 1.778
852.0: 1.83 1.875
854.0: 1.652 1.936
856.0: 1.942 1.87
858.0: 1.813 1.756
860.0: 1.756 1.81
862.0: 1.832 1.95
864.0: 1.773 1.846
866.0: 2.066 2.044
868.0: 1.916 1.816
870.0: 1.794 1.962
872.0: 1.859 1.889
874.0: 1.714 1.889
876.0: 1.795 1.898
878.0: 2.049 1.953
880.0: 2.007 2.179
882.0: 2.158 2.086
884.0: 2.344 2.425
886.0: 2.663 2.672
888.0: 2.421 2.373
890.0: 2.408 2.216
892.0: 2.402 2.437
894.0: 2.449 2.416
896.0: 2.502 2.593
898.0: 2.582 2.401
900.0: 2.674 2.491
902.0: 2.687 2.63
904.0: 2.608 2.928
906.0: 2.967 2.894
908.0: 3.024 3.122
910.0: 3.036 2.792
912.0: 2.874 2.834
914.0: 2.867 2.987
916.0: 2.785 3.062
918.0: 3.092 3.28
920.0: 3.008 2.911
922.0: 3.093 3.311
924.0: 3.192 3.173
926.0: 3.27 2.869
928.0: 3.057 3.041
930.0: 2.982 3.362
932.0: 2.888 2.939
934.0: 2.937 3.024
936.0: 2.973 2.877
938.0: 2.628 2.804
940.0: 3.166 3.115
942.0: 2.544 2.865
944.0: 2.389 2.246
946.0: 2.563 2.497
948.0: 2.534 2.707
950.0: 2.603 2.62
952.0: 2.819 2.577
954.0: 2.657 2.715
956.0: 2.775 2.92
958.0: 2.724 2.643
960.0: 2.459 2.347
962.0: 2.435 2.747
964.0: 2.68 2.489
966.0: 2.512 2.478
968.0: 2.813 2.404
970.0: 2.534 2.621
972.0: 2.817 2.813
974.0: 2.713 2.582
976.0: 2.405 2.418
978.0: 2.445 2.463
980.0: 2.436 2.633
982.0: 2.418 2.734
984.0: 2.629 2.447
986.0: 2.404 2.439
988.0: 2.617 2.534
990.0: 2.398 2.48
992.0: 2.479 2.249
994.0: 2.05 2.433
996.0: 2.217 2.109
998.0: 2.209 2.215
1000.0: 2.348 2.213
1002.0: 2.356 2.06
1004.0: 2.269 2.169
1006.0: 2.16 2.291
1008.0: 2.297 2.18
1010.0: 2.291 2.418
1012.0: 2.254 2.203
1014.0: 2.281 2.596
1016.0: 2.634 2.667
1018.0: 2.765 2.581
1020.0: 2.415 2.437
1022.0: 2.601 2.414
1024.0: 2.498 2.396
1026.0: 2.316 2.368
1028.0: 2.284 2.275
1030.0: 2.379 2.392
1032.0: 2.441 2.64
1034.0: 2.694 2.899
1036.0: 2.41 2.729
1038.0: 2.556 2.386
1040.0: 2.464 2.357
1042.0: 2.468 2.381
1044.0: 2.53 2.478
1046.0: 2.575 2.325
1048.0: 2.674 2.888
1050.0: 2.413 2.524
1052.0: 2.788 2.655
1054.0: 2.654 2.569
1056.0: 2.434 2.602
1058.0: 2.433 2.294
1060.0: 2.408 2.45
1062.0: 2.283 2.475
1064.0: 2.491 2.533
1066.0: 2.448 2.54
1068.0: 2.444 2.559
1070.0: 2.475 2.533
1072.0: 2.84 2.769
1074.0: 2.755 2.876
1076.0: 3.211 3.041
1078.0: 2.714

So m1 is 2.6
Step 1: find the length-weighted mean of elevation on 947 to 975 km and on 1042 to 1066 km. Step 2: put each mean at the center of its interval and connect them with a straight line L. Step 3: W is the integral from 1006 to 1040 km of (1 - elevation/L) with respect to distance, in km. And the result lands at 1.36 km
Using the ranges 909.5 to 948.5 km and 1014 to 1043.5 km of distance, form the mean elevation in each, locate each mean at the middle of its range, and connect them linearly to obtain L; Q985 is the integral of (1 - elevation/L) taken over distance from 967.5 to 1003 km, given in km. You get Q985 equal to 3.0 km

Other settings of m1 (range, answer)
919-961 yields 2.84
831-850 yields 1.74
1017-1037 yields 2.5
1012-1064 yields 2.5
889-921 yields 2.74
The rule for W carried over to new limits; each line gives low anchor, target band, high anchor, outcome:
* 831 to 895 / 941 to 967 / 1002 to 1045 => -4.6 km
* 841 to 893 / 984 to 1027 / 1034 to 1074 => 0.3 km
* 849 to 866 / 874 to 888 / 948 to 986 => -1.1 km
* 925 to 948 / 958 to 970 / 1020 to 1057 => 0.9 km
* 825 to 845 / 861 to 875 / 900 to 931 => 2.2 km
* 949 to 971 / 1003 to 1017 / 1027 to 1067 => 1.3 km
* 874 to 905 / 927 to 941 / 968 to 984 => -2.9 km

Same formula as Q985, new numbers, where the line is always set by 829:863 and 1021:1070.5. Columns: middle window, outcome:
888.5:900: -3.0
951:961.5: -2.4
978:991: -1.4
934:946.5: -3.9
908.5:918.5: -4.6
